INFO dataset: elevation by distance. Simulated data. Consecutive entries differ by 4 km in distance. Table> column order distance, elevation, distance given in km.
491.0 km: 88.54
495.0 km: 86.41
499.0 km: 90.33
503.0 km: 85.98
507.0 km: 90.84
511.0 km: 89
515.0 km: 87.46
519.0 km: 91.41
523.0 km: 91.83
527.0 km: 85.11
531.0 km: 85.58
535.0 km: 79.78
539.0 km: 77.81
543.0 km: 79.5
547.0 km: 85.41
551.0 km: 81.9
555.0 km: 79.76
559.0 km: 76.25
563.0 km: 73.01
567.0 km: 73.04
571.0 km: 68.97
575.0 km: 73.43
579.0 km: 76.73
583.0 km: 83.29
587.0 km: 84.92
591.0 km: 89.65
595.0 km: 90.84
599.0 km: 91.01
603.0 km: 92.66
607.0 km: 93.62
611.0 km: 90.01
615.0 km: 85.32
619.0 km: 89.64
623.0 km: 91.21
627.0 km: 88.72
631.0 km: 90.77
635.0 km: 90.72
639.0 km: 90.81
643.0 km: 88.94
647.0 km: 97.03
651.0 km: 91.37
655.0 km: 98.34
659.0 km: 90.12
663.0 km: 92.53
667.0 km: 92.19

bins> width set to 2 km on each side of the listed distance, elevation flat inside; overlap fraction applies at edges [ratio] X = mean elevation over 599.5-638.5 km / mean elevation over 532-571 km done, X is 1.2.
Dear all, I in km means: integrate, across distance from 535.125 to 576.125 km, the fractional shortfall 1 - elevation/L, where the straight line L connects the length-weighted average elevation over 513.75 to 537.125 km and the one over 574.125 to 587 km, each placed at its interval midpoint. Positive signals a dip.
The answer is 2.79 km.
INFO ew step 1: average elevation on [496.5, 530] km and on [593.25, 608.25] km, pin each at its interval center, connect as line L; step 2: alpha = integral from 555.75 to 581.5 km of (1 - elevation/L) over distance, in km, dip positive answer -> 4.8 km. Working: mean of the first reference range 88.9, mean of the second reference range 92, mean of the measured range 74.1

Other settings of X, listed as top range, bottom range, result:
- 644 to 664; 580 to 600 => 1.07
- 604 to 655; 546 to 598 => 1.14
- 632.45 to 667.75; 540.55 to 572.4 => 1.19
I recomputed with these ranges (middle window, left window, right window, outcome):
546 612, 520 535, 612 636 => 4.3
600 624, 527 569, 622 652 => -0.7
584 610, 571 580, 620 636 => -3.2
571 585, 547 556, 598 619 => 1.5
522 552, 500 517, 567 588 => 0.2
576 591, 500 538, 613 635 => 1.1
